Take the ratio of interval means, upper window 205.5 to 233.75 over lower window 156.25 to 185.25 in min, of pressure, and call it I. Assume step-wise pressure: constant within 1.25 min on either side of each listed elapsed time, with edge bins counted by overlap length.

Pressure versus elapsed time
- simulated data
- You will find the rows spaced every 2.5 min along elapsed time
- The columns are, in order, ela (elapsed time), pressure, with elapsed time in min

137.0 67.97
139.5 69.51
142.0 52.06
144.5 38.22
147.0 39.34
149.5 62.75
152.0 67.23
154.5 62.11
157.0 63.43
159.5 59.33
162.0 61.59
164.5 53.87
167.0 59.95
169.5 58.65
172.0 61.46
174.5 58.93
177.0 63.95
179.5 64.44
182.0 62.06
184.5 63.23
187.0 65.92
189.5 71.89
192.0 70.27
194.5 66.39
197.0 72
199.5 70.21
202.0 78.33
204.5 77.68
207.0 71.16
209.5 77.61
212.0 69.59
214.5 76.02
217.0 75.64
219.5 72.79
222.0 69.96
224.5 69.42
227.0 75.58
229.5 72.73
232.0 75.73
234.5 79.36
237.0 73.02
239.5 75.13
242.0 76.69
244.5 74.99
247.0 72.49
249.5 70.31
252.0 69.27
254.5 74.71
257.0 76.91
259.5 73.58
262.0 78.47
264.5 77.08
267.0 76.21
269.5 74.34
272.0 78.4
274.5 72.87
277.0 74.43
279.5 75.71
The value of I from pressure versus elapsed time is 1.21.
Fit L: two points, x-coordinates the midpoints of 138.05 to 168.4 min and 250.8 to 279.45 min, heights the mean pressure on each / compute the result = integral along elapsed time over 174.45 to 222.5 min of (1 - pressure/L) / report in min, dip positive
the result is -4.1 min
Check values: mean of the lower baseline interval 57.5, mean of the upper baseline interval 75.2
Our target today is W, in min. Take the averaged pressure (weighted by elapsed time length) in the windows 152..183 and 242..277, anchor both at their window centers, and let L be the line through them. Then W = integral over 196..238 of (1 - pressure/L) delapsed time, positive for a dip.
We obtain -3.4 min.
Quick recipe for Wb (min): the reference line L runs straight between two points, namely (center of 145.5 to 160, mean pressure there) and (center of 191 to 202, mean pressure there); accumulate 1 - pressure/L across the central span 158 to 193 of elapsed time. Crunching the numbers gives 1.33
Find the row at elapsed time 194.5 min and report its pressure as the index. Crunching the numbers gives 66.39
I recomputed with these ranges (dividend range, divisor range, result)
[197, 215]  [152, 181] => 1.22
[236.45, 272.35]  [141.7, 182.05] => 1.28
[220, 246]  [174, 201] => 1.11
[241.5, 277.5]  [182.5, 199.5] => 1.10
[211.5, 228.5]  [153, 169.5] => 1.21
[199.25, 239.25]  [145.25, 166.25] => 1.27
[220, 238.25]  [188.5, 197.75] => 1.05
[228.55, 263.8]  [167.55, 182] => 1.21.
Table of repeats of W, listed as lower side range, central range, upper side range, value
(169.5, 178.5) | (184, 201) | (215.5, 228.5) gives -0.9 min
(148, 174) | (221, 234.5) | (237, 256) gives -0.5 min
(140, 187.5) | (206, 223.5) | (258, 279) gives -1.6 min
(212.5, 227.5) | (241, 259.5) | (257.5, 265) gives 0.5 min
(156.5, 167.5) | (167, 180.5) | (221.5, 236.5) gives 0.1 min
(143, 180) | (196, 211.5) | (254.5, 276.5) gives -2.1 min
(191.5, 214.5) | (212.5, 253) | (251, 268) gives 0.2 min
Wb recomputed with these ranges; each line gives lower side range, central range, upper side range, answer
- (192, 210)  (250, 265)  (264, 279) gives 0.1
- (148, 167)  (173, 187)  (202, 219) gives 0.9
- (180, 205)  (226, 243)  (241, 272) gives -0.6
